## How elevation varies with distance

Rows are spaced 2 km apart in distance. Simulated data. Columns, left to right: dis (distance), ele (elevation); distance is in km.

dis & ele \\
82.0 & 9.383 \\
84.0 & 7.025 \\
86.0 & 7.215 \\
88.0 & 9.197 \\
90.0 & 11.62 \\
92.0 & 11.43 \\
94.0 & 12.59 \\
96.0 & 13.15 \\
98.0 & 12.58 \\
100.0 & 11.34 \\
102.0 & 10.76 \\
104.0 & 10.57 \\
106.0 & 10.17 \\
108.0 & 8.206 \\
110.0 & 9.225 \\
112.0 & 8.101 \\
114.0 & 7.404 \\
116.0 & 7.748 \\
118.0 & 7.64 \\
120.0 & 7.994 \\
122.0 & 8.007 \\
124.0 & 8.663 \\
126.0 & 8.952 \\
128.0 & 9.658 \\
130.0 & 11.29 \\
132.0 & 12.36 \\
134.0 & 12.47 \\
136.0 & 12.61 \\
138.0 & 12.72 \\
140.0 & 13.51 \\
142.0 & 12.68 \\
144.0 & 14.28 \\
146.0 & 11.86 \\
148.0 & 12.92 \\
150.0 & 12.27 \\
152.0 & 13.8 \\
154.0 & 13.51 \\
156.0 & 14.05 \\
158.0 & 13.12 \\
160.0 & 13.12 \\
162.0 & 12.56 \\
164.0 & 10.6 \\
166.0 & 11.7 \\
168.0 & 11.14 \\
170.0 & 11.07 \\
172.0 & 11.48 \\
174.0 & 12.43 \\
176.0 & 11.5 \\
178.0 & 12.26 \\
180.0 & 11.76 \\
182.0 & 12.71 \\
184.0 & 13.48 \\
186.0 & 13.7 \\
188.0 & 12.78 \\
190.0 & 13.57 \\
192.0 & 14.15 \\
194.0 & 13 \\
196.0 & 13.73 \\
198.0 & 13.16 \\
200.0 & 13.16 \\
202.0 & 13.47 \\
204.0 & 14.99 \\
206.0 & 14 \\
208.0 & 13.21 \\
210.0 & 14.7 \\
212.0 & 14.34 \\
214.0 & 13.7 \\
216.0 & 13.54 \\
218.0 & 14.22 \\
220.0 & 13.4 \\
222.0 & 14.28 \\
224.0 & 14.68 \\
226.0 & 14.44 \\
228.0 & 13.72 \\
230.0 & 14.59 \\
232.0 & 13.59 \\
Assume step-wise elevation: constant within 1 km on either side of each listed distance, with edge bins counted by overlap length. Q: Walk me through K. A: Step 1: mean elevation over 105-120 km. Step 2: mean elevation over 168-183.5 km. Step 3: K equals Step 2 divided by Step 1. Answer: 1.4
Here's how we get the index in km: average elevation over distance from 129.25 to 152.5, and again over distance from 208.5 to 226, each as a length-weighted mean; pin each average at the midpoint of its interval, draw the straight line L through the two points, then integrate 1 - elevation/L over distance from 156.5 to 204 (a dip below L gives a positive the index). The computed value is 2.8 km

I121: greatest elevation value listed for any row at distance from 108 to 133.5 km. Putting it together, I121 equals 12.36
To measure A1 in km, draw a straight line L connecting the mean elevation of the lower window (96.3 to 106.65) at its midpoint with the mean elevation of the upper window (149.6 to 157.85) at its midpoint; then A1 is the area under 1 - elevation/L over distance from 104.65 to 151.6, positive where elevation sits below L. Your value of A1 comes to 7.3 km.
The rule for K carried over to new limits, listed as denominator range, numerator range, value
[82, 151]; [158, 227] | 1.25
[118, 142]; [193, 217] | 1.29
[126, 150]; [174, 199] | 1.06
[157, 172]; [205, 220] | 1.17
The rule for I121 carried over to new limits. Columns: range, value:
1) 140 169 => 14.28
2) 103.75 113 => 10.57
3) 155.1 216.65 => 14.99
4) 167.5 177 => 12.43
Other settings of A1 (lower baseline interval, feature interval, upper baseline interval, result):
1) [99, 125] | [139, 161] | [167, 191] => -4.8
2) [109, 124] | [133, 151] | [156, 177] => -5.0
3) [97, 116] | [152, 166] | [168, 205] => -1.3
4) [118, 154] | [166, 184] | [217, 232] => 1.1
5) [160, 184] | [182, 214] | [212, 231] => -1.6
